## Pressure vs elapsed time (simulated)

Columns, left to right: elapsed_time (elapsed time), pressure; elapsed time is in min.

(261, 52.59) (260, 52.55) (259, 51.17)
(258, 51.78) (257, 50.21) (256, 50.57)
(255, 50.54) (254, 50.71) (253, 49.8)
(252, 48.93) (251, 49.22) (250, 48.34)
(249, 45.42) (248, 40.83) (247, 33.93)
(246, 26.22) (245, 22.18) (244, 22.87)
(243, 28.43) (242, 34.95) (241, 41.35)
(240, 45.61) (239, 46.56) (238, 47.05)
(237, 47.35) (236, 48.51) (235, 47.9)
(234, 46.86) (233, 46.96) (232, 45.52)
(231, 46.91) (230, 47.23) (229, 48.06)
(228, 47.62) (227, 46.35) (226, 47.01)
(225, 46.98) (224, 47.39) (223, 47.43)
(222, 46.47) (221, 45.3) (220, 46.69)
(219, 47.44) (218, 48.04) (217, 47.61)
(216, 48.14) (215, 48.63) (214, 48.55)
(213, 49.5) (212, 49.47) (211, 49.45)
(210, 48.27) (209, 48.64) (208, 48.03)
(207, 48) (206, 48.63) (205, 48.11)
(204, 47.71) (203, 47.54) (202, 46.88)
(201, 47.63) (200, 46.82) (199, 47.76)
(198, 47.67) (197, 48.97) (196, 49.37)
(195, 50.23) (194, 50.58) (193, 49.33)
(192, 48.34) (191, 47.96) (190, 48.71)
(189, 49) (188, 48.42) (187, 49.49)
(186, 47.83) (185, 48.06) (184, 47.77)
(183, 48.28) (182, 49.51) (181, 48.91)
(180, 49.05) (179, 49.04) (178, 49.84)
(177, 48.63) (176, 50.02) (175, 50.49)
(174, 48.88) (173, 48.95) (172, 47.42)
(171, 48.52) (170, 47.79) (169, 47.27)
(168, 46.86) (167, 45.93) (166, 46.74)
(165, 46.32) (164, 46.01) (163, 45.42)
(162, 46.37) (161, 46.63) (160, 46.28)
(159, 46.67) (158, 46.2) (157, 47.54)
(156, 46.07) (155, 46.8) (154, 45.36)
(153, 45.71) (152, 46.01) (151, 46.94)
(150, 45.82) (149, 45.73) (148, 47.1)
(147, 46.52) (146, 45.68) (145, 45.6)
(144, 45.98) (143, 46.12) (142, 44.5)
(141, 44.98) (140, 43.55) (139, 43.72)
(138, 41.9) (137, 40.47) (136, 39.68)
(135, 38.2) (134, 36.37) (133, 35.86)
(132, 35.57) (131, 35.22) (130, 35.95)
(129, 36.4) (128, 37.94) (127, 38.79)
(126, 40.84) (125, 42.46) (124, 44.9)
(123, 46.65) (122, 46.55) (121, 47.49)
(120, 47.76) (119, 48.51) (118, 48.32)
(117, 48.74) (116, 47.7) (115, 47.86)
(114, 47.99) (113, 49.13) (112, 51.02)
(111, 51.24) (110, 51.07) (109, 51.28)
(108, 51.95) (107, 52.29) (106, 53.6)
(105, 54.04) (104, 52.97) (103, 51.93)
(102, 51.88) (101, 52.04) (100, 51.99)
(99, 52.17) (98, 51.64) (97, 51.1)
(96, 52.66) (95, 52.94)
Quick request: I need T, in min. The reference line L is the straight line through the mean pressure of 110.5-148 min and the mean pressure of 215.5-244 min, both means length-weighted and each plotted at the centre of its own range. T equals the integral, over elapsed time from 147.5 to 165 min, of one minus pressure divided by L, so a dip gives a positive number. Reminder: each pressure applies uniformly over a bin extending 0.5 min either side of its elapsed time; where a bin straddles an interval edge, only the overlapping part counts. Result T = -0.8 min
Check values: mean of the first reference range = 43.7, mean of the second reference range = 45.4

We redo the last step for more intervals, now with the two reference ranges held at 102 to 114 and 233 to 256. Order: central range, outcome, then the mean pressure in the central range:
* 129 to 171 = 3.92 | 44.2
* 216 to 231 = -1.17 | 47.1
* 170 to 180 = -0.41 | 49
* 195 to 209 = -0.88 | 48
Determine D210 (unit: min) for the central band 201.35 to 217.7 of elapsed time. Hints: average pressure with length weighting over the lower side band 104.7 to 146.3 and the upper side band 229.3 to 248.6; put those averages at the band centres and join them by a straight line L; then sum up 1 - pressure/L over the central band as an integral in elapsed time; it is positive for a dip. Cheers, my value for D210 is -2.6 min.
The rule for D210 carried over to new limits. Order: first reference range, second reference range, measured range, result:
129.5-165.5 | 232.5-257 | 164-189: -2.8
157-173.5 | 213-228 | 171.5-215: -1.4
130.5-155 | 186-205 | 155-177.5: -0.9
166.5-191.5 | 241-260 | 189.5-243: -2.4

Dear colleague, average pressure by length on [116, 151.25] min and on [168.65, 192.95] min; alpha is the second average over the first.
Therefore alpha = 1.13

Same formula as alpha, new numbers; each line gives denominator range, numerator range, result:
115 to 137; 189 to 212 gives 1.15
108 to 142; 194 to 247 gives 1.04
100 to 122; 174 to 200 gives 0.97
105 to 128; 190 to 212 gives 1.01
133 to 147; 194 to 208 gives 1.13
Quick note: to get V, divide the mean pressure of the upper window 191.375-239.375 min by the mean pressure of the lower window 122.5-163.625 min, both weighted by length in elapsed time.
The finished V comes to 1.1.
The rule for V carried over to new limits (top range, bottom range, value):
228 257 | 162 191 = 0.90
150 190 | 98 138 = 1.03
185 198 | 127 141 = 1.26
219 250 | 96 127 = 0.87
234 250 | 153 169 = 0.85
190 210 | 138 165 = 1.05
